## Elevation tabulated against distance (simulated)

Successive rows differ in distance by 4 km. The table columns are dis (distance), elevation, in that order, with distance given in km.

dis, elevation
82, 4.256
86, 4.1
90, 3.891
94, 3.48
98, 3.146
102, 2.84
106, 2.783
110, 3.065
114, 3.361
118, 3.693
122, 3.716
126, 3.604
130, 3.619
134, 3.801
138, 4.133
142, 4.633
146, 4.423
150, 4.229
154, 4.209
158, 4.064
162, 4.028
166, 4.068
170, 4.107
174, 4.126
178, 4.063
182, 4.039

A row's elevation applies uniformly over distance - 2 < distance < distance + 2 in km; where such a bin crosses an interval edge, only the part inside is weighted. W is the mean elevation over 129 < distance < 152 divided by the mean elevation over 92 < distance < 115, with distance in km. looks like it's 1.3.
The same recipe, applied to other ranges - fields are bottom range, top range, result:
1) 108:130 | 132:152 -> 1.21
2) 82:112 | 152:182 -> 1.21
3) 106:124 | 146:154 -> 1.26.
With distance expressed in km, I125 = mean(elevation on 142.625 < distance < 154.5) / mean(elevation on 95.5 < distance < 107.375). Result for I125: 1.47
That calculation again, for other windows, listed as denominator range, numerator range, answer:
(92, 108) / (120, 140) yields 1.23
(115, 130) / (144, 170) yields 1.14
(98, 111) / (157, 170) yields 1.39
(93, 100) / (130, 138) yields 1.17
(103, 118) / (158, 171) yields 1.30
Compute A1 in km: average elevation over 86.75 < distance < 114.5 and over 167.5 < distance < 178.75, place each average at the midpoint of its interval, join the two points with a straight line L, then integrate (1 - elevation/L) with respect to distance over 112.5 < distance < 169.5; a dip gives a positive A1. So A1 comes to -3.8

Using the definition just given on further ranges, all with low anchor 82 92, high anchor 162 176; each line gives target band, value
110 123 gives 1.8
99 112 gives 3.7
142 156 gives -0.9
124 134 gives 1.0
